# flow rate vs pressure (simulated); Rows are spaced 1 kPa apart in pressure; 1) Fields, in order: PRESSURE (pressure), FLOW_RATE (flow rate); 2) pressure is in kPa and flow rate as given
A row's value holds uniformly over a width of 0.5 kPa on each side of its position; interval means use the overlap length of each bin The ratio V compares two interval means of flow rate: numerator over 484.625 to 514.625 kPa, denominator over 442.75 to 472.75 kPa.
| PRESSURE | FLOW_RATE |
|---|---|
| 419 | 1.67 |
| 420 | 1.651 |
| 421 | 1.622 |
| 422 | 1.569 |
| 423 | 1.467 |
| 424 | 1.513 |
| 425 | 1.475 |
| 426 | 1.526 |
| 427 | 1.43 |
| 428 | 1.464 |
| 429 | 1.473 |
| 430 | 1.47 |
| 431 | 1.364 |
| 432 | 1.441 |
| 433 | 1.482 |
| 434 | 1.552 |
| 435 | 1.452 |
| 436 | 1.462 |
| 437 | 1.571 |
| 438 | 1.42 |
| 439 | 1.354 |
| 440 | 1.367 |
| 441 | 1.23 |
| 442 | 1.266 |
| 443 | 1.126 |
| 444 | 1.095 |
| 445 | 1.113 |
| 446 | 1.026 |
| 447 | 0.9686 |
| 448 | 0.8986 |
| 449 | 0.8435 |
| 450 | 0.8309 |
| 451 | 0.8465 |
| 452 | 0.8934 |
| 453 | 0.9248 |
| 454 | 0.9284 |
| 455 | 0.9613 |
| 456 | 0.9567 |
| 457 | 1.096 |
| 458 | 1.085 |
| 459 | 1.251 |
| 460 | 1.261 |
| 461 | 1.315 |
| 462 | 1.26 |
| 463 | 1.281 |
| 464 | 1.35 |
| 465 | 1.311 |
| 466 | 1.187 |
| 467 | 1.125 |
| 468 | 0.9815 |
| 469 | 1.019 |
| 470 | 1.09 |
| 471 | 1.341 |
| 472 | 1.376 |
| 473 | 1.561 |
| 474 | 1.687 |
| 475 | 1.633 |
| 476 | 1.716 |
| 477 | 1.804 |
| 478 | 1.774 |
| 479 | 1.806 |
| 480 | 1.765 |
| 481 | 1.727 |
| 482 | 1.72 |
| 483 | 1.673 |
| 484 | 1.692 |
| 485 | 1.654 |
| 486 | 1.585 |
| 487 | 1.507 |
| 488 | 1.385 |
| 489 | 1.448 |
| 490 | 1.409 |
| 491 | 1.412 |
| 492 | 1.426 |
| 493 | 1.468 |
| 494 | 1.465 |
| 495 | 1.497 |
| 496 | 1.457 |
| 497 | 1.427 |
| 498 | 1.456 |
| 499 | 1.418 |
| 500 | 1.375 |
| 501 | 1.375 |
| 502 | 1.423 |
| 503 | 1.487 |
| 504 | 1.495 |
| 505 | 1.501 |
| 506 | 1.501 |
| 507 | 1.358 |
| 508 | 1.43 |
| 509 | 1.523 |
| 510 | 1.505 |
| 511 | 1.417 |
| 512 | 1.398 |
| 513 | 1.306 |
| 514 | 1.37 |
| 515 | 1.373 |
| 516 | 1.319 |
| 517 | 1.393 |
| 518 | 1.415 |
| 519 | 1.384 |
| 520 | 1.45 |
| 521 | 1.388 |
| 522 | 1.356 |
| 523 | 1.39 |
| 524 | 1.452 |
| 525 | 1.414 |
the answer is 1.32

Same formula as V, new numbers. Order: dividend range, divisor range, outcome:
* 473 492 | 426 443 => 1.15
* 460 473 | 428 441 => 0.86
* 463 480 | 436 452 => 1.26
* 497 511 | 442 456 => 1.49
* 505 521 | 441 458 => 1.42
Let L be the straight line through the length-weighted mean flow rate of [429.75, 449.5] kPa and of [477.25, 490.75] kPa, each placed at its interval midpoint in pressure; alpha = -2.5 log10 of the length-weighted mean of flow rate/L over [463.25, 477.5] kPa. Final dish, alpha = 0.115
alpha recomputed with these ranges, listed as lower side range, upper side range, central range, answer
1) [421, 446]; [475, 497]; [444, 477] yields 0.27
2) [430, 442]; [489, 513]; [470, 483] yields -0.14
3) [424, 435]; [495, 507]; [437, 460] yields 0.33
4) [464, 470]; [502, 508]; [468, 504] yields -0.17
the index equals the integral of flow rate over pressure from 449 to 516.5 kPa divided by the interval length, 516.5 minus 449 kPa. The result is 1.38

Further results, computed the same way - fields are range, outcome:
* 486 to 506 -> 1.45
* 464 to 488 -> 1.5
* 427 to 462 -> 1.2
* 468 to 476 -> 1.38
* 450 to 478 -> 1.23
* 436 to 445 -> 1.3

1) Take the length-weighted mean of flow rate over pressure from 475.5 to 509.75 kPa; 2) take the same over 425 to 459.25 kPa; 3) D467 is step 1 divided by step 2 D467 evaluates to 1.3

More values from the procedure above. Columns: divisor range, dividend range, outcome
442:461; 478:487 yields 1.66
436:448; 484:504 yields 1.19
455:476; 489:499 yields 1.14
